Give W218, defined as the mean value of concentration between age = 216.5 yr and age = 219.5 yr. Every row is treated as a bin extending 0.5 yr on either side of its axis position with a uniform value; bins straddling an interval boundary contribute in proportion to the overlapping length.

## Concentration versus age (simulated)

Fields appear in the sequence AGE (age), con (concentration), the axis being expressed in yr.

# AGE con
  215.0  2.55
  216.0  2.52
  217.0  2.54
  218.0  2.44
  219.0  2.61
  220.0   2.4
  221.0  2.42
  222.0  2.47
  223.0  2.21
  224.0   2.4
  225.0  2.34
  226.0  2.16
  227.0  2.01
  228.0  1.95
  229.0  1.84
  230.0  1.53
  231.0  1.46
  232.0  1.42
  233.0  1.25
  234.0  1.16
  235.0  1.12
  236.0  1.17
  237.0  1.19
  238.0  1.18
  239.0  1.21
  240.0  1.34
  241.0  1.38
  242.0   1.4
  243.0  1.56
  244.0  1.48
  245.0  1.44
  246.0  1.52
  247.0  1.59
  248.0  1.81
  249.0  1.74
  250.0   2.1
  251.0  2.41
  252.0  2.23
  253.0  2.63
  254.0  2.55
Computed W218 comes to 2.53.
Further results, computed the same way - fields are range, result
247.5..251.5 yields 2.02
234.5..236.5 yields 1.15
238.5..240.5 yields 1.27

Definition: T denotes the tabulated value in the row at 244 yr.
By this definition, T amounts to 1.48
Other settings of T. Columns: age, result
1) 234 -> 1.16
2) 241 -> 1.38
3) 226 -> 2.16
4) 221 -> 2.42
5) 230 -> 1.53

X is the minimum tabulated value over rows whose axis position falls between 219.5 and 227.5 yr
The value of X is 2.01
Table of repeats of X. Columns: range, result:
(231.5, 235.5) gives 1.12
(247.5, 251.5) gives 1.74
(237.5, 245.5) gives 1.18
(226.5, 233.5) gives 1.25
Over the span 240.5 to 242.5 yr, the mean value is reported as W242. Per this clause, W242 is 1.39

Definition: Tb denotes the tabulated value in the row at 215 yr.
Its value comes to 2.55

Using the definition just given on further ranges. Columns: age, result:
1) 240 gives 1.34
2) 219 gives 2.61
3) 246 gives 1.52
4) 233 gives 1.25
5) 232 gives 1.42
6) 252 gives 2.23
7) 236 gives 1.17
